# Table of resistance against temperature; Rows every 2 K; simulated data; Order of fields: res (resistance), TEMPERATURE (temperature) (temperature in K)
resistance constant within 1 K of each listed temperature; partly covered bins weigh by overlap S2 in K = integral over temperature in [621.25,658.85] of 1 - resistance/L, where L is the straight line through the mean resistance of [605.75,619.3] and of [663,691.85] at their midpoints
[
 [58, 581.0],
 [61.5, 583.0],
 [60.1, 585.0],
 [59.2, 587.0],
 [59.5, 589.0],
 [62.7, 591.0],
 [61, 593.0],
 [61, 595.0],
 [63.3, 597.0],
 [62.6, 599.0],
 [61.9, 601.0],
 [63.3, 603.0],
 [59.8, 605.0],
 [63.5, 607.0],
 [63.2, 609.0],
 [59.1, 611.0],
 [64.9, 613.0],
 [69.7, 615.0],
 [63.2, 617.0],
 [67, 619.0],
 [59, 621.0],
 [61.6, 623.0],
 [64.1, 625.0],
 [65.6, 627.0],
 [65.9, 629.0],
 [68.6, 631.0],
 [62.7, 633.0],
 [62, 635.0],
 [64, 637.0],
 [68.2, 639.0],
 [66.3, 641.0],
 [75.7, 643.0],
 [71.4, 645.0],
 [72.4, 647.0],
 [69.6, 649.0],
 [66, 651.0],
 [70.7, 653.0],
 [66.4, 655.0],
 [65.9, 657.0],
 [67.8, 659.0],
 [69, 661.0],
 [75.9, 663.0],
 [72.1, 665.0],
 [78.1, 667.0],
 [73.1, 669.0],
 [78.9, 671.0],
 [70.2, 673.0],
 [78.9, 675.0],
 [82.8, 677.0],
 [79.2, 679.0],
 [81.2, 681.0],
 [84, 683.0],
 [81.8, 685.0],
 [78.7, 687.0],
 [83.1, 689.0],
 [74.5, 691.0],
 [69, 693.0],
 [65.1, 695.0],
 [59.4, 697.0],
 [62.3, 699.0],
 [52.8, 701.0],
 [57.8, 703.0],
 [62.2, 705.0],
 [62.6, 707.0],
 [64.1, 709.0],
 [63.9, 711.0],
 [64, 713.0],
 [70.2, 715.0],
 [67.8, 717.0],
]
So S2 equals 1.7 K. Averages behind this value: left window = 64.2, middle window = 66.9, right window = 78.3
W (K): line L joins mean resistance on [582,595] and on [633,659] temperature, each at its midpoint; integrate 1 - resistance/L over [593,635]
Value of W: 0.3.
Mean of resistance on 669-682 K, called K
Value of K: 78.1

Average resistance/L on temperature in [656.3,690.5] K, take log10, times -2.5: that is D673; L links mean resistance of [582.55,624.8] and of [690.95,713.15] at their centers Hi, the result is -0.220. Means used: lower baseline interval 62.3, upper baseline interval 62.6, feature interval 76.6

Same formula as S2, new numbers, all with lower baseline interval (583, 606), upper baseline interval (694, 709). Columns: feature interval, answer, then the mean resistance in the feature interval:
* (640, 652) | -1.83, 70.2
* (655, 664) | -1.25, 69.3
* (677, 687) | -3.41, 81.4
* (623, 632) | -0.66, 65.6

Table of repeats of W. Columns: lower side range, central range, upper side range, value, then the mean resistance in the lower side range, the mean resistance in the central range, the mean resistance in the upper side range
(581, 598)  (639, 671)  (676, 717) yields -2.16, 60.9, 70.9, 69.9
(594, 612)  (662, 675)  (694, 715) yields -2.76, 62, 75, 61.8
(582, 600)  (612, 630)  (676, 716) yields -0.24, 61.2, 64.6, 69.9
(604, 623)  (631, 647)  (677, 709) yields -0.51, 63.2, 67.6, 70.4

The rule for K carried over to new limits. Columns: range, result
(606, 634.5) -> 64.1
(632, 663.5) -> 68.3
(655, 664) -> 69.3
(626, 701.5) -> 71.2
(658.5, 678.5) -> 75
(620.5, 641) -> 64.4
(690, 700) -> 66.1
